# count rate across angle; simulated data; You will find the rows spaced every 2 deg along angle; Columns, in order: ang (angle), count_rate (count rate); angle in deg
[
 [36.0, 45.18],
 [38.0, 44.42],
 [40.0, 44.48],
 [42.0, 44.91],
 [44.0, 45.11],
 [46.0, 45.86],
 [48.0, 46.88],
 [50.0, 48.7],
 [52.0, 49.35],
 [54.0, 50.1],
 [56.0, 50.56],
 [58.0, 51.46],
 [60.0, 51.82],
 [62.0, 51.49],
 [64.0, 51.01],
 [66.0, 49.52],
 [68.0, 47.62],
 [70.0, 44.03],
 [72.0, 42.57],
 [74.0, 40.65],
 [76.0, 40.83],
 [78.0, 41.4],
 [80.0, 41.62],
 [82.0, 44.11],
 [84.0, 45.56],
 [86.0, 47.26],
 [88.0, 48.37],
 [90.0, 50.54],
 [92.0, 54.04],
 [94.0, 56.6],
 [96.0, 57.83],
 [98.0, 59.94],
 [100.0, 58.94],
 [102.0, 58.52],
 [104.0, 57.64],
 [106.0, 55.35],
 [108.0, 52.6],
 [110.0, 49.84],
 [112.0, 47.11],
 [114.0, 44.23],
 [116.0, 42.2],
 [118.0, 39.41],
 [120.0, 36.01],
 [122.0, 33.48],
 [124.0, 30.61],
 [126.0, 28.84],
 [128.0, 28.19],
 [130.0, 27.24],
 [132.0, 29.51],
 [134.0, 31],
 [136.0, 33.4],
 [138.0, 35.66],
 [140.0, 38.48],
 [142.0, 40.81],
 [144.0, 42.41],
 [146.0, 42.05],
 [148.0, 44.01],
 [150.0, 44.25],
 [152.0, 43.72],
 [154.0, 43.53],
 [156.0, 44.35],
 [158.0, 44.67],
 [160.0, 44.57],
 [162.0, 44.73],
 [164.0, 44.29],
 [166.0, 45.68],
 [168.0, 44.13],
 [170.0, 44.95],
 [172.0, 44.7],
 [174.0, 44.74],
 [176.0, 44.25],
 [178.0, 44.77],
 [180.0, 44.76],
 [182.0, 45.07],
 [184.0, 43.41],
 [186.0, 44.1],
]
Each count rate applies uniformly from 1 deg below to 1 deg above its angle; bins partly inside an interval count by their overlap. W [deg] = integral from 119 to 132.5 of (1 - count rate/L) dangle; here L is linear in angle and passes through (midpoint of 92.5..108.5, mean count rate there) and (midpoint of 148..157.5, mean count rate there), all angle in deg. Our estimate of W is 5.38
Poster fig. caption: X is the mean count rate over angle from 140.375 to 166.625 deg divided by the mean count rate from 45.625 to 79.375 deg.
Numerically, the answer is 0.92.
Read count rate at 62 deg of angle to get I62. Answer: 51.49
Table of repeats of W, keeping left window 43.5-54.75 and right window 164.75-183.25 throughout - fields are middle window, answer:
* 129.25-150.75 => 3.9 deg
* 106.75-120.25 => 0.3 deg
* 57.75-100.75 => -1.7 deg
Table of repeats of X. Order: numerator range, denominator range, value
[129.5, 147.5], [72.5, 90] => 0.82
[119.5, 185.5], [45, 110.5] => 0.81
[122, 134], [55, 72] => 0.60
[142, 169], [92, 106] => 0.76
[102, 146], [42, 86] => 0.85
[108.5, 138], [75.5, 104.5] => 0.71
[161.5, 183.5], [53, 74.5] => 0.92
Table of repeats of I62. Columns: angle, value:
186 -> 44.1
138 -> 35.66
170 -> 44.95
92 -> 54.04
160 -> 44.57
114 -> 44.23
